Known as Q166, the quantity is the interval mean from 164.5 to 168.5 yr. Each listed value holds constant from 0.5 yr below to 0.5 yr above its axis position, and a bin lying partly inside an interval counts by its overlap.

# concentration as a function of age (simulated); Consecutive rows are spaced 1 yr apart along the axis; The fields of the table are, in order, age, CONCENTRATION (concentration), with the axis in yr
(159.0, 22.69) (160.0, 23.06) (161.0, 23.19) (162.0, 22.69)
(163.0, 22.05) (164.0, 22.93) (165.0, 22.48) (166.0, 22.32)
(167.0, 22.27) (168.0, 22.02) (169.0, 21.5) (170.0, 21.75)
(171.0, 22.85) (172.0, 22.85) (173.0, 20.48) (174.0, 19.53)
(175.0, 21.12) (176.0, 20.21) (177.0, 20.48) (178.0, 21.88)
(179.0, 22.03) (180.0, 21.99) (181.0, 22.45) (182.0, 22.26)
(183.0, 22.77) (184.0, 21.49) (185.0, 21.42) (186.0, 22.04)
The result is 22.3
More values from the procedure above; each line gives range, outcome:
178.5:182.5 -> 22.2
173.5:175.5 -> 20.3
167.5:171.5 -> 22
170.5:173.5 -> 22.1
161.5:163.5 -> 22.4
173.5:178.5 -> 20.6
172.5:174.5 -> 20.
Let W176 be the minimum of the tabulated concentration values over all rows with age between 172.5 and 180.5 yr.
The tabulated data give 19.53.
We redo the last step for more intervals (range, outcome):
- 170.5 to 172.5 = 22.85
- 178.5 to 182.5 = 21.99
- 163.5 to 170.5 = 21.5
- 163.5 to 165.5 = 22.48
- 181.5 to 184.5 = 21.49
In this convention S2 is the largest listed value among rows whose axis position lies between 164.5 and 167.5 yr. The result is 22.48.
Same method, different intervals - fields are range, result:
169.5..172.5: 22.85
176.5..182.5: 22.45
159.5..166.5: 23.19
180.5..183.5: 22.77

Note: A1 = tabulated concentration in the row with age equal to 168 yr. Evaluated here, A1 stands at 22.02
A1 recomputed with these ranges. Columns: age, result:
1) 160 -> 23.06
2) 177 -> 20.48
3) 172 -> 22.85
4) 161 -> 23.19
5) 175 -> 21.12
